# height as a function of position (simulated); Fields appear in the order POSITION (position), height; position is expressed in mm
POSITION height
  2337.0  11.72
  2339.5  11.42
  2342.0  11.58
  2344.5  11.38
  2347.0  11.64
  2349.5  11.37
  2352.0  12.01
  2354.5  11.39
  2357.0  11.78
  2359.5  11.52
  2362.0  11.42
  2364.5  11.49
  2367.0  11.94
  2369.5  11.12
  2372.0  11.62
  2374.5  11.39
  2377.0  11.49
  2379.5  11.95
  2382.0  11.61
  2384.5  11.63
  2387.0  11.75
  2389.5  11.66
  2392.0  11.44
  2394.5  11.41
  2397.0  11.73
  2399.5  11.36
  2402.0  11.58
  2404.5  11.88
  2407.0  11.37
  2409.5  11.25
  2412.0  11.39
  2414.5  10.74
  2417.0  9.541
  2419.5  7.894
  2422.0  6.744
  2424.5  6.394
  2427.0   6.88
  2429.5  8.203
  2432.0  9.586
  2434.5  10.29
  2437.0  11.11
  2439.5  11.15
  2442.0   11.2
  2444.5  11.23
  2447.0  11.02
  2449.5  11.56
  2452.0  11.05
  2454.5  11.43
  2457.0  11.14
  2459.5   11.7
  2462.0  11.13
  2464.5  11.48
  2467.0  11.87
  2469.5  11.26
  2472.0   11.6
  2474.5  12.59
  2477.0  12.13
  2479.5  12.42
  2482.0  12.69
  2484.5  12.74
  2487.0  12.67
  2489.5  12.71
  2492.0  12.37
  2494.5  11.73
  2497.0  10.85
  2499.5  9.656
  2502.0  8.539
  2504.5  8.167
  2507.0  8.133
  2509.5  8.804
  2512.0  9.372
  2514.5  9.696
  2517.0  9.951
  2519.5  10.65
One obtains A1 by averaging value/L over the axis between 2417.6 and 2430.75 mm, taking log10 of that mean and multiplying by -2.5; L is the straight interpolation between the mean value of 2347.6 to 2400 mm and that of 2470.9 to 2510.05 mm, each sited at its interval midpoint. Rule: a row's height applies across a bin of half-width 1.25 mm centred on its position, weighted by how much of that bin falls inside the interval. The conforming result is 0.478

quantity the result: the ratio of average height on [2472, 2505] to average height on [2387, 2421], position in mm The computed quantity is 1.0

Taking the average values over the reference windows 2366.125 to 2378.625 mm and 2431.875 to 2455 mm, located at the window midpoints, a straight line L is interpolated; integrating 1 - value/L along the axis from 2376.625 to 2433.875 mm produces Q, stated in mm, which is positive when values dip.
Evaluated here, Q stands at 4.6 mm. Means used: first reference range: 11.5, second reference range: 11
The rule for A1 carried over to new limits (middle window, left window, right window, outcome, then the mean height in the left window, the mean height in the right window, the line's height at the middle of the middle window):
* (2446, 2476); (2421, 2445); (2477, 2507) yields -0.132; 9.24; 11.2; 10.2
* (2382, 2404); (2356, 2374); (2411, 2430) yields -0.163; 11.5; 8.45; 9.98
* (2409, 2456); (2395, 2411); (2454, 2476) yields 0.166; 11.5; 11.6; 11.6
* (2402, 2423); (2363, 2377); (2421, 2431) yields -0.236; 11.5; 7.13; 8.18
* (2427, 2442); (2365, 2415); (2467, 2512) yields 0.147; 11.5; 11.1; 11.3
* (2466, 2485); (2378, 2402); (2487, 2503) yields -0.085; 11.6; 11.1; 11.2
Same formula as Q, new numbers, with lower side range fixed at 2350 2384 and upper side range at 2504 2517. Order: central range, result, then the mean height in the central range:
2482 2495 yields -4.3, 12.5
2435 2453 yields -1.7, 11.2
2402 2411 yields -0.5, 11.5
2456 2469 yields -2.1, 11.5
